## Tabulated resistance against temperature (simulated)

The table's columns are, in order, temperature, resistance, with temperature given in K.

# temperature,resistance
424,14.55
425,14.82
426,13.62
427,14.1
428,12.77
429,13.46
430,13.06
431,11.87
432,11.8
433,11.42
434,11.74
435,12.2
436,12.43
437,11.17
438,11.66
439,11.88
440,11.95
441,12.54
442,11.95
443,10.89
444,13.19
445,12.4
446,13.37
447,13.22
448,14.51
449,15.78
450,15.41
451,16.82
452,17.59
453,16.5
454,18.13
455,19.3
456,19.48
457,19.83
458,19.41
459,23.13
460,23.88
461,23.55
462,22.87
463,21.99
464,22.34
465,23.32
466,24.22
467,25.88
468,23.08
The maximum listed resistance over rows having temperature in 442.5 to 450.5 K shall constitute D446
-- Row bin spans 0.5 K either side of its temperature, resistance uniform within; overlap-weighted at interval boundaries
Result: 15.78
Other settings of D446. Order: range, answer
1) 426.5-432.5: 14.1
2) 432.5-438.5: 12.43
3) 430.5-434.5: 11.87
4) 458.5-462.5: 23.88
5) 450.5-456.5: 19.48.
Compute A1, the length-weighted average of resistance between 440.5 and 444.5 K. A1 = 12.1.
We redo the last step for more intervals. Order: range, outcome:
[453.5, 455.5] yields 18.7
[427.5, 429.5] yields 13.1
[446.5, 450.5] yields 14.7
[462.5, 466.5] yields 23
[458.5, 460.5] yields 23.5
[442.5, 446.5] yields 12.5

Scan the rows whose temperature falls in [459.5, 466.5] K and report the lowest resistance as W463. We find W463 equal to 21.99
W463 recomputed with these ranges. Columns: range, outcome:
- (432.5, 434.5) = 11.42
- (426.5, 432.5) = 11.8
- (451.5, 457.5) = 16.5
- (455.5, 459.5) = 19.41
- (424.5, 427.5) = 13.62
